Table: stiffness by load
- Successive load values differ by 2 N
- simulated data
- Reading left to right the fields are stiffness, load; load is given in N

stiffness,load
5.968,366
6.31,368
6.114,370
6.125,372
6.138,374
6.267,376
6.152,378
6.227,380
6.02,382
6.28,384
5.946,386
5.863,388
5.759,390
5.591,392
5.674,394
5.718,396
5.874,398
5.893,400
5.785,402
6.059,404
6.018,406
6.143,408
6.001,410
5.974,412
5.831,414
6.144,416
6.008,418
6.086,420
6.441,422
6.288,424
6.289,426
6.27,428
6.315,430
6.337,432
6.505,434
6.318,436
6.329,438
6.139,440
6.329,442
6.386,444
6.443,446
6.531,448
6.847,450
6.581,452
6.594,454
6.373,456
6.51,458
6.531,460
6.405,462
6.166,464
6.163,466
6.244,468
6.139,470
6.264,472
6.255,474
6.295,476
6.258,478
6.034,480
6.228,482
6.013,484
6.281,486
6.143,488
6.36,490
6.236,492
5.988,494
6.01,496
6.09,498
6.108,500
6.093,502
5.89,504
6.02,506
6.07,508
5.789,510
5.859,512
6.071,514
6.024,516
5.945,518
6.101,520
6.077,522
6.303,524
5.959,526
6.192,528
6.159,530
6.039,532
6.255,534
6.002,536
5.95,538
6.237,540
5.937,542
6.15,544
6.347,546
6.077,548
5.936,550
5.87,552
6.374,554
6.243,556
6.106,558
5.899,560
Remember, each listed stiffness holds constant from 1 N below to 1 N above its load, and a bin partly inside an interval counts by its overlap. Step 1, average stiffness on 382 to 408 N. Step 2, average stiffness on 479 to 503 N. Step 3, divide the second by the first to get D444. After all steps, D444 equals 1.04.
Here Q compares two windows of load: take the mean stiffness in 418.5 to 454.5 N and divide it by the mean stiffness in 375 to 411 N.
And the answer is 1.1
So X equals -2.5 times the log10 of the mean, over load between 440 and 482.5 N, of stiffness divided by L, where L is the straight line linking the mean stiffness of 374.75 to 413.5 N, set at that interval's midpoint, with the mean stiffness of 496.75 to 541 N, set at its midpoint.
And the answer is -0.06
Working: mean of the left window 5.96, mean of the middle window 6.36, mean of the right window 6.06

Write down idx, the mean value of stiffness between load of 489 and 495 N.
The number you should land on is 6.19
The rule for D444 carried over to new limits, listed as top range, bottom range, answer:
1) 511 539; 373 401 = 1.02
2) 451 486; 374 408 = 1.06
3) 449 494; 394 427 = 1.05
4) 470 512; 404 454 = 0.97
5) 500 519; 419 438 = 0.95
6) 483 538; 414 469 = 0.96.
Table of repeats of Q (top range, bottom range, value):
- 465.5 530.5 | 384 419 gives 1.03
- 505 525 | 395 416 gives 1.01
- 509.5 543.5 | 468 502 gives 0.98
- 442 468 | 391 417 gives 1.09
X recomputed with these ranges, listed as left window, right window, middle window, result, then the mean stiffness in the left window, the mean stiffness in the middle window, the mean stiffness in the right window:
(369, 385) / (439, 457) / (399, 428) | 0.04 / 6.17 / 6.08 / 6.47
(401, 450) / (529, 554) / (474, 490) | -0.01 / 6.22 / 6.19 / 6.09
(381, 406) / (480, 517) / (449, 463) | -0.10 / 5.88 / 6.55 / 6.07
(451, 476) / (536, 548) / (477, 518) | 0.03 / 6.35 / 6.08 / 6.11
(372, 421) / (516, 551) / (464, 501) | -0.02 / 5.98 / 6.17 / 6.1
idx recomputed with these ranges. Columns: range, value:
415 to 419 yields 6.08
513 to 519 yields 6.01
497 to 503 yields 6.1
